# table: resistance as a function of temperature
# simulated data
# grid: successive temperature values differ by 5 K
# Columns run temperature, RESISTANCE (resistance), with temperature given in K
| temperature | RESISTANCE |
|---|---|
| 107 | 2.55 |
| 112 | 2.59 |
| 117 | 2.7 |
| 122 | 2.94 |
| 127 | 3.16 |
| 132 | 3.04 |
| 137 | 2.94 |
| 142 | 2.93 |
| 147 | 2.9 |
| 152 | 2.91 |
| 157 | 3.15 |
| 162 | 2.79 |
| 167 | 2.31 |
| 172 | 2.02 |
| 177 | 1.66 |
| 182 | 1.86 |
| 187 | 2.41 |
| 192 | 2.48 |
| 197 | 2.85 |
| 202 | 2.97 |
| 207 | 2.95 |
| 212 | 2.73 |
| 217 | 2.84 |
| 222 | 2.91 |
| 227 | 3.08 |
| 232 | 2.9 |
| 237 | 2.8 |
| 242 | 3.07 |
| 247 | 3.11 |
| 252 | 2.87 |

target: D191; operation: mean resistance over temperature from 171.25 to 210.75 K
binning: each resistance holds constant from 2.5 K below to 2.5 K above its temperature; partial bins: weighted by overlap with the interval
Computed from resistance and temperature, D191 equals 2.43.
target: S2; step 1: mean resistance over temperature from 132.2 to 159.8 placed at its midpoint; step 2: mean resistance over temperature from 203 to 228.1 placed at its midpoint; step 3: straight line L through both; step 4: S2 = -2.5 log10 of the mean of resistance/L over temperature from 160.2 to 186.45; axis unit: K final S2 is 0.35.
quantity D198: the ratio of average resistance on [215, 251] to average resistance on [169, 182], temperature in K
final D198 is 1.6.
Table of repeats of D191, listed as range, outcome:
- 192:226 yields 2.86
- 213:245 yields 2.93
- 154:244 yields 2.65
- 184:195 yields 2.44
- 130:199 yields 2.58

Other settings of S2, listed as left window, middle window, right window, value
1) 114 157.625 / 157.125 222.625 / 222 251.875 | 0.171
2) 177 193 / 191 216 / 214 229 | -0.116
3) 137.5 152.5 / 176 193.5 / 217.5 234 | 0.353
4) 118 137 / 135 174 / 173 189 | -0.111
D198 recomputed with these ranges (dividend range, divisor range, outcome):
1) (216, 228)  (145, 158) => 0.99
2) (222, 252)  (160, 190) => 1.37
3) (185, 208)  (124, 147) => 0.91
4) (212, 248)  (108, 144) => 1.02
